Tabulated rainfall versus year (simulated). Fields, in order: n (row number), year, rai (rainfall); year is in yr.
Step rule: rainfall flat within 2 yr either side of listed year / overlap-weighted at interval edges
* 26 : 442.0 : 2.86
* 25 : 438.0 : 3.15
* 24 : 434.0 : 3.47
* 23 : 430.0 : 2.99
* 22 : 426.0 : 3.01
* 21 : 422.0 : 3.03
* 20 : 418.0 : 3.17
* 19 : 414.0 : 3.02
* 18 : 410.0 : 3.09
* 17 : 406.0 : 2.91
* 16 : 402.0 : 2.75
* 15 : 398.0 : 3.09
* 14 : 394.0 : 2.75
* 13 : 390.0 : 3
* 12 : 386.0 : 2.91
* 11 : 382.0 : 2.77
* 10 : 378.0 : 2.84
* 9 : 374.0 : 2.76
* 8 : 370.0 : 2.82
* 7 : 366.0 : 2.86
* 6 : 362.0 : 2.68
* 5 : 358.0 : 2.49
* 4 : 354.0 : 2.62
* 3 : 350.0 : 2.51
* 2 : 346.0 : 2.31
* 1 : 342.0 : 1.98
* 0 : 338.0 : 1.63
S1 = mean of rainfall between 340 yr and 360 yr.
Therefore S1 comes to 2.38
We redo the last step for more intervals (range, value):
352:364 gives 2.6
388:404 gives 2.9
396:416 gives 2.97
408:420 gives 3.09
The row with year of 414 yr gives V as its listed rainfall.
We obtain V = 3.02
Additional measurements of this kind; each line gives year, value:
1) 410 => 3.09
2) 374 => 2.76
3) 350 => 2.51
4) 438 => 3.15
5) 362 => 2.68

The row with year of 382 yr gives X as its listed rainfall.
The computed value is 2.77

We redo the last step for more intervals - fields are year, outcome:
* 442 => 2.86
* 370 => 2.82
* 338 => 1.63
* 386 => 2.91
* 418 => 3.17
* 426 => 3.01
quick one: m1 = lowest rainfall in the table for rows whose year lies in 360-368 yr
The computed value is 2.68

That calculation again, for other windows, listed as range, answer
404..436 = 2.91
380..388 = 2.77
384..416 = 2.75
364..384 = 2.76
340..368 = 1.98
